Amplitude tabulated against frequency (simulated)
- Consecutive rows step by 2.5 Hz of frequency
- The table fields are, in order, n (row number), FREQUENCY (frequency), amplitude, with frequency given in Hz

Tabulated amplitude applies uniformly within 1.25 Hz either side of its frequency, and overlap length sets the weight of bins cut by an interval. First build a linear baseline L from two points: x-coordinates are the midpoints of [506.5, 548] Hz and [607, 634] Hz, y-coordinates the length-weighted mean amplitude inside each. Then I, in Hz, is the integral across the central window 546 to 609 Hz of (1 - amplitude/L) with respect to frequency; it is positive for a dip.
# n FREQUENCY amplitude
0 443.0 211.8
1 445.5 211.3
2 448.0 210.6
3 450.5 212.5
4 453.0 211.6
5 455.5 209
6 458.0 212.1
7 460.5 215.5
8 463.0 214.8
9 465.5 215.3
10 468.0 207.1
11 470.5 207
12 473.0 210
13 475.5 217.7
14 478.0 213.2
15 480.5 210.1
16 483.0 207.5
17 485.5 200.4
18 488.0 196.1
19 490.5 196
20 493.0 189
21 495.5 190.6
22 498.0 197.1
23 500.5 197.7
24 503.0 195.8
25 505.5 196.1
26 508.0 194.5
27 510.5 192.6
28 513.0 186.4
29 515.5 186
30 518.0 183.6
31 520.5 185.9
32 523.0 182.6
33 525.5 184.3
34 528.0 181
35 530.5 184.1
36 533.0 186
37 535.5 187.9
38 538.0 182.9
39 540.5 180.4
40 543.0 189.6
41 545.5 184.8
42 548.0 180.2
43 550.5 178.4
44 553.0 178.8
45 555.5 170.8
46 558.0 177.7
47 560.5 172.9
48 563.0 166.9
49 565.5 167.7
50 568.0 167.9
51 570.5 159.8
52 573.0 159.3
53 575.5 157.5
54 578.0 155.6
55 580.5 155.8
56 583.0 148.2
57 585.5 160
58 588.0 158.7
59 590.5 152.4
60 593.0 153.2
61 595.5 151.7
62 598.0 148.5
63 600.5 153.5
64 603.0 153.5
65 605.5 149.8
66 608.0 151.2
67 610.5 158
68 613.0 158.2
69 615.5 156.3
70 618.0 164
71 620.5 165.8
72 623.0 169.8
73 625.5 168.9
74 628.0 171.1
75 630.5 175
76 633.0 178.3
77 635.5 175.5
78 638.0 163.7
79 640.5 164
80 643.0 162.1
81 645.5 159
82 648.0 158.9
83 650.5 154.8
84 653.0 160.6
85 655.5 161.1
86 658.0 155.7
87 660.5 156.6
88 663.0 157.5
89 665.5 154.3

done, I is 4.8 Hz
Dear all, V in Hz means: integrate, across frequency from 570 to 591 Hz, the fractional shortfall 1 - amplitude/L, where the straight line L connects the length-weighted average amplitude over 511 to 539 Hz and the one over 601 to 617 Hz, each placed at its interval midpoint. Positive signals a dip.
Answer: 1.1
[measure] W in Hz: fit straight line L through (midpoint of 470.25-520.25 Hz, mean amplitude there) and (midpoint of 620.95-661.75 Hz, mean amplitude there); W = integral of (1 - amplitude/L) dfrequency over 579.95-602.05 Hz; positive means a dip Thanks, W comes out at 2.8 Hz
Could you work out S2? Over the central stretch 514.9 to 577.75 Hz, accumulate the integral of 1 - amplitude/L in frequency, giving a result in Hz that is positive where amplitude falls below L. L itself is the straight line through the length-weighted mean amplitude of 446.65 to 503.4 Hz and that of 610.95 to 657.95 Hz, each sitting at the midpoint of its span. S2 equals 3.5 Hz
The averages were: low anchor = 206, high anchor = 164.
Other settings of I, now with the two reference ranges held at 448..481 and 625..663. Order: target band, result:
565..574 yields 1.0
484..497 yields 0.7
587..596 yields 1.2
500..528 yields 1.4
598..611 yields 1.6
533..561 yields 1.3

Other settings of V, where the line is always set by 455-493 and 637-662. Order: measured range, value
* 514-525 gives 0.62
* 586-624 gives 3.42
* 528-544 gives 0.52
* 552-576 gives 1.98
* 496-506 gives 0.22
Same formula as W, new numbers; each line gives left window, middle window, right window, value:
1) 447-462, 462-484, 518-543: -0.7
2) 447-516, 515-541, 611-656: 1.0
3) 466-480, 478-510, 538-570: 0.6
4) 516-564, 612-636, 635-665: -0.4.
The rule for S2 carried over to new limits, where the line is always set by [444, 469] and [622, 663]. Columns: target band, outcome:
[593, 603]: 1.4 Hz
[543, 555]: 0.5 Hz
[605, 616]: 1.1 Hz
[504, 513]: 0.2 Hz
